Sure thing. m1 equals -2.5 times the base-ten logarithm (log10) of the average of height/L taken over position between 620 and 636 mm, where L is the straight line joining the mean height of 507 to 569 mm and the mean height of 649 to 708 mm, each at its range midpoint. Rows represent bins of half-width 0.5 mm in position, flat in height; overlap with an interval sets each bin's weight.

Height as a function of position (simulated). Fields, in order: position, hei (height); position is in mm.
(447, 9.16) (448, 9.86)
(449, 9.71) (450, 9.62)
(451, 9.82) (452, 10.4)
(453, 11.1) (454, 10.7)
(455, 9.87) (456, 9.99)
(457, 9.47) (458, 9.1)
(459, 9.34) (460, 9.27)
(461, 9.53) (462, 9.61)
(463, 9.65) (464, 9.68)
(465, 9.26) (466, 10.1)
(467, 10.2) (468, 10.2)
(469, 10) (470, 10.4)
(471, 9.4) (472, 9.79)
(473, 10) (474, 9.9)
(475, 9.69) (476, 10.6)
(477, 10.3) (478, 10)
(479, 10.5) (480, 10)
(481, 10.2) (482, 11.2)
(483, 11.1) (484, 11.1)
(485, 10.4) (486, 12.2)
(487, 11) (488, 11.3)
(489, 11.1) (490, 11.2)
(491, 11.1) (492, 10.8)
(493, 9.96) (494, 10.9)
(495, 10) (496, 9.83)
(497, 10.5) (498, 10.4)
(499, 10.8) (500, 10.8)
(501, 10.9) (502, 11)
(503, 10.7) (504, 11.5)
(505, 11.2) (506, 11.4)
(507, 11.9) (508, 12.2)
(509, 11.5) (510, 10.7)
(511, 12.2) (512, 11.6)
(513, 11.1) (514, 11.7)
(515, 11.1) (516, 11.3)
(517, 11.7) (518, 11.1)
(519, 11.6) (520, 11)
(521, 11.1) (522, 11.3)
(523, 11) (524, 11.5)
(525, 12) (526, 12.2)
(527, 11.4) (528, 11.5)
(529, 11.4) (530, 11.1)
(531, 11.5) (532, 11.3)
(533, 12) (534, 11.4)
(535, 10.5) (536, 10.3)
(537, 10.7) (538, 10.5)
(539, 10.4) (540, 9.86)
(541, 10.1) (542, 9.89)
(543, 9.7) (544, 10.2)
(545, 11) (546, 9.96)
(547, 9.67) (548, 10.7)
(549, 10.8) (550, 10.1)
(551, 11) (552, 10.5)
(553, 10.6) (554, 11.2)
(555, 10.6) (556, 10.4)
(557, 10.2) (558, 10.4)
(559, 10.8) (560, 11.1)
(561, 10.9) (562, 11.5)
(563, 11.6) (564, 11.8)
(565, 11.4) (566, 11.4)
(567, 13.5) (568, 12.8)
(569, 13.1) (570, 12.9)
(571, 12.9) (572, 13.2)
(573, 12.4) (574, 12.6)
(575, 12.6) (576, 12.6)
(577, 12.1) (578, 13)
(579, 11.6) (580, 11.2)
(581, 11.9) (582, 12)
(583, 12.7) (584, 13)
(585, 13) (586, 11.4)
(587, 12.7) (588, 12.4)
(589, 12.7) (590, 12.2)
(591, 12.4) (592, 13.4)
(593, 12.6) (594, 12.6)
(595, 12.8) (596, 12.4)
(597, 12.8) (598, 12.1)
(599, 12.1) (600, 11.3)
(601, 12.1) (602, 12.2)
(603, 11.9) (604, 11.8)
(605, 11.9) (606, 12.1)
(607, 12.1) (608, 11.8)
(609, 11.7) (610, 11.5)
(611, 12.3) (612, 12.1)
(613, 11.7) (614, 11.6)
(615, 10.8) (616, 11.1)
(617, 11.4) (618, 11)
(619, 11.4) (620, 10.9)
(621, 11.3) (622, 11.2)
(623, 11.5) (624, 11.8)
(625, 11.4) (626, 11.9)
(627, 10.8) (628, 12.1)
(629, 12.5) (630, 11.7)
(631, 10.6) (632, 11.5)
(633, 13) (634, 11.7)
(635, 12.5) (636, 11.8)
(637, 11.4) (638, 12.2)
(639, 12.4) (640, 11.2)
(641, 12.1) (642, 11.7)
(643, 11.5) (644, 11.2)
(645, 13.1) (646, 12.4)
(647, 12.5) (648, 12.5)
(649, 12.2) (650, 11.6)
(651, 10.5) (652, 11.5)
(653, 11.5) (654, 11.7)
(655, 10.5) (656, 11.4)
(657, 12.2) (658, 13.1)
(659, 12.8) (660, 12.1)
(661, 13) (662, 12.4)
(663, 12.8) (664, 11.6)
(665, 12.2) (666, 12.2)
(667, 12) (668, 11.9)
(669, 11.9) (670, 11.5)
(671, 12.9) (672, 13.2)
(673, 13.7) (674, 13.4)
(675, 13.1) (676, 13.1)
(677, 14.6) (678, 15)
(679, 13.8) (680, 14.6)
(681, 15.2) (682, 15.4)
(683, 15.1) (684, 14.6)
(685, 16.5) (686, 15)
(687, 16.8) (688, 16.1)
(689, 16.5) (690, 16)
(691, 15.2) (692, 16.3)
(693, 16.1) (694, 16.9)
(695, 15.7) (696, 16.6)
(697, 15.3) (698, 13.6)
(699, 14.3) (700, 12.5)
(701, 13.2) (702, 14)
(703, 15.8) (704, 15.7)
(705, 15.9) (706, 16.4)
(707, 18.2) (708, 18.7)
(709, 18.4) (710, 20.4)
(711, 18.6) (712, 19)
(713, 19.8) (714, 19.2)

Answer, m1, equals 0.11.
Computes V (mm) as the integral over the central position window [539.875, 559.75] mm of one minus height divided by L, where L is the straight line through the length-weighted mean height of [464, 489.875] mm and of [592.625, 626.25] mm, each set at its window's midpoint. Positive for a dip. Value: 1.4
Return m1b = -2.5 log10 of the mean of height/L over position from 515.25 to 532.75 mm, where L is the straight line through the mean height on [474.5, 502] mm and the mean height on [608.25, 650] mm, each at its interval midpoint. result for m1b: -0.05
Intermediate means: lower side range 10.7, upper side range 11.7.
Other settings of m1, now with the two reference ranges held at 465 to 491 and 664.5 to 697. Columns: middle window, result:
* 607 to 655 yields 0.16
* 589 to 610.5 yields 0.06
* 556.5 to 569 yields 0.06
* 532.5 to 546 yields 0.12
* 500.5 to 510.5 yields -0.03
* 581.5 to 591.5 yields 0.01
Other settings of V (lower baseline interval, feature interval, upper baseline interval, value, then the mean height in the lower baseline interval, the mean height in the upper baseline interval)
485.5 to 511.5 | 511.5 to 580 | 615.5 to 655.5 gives -0.20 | 11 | 11.7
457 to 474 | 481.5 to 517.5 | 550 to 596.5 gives -2.29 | 9.72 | 12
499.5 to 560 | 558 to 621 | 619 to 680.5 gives -2.68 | 11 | 12.2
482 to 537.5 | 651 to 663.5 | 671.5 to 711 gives 2.24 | 11.2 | 15.4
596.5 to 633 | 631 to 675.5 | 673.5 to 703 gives 4.31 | 11.7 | 15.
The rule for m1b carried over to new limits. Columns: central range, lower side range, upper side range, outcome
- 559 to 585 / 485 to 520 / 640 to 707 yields -0.01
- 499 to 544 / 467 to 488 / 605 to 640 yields -0.03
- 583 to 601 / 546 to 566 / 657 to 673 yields -0.10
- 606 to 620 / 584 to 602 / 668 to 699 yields 0.12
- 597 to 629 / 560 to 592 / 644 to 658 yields 0.04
